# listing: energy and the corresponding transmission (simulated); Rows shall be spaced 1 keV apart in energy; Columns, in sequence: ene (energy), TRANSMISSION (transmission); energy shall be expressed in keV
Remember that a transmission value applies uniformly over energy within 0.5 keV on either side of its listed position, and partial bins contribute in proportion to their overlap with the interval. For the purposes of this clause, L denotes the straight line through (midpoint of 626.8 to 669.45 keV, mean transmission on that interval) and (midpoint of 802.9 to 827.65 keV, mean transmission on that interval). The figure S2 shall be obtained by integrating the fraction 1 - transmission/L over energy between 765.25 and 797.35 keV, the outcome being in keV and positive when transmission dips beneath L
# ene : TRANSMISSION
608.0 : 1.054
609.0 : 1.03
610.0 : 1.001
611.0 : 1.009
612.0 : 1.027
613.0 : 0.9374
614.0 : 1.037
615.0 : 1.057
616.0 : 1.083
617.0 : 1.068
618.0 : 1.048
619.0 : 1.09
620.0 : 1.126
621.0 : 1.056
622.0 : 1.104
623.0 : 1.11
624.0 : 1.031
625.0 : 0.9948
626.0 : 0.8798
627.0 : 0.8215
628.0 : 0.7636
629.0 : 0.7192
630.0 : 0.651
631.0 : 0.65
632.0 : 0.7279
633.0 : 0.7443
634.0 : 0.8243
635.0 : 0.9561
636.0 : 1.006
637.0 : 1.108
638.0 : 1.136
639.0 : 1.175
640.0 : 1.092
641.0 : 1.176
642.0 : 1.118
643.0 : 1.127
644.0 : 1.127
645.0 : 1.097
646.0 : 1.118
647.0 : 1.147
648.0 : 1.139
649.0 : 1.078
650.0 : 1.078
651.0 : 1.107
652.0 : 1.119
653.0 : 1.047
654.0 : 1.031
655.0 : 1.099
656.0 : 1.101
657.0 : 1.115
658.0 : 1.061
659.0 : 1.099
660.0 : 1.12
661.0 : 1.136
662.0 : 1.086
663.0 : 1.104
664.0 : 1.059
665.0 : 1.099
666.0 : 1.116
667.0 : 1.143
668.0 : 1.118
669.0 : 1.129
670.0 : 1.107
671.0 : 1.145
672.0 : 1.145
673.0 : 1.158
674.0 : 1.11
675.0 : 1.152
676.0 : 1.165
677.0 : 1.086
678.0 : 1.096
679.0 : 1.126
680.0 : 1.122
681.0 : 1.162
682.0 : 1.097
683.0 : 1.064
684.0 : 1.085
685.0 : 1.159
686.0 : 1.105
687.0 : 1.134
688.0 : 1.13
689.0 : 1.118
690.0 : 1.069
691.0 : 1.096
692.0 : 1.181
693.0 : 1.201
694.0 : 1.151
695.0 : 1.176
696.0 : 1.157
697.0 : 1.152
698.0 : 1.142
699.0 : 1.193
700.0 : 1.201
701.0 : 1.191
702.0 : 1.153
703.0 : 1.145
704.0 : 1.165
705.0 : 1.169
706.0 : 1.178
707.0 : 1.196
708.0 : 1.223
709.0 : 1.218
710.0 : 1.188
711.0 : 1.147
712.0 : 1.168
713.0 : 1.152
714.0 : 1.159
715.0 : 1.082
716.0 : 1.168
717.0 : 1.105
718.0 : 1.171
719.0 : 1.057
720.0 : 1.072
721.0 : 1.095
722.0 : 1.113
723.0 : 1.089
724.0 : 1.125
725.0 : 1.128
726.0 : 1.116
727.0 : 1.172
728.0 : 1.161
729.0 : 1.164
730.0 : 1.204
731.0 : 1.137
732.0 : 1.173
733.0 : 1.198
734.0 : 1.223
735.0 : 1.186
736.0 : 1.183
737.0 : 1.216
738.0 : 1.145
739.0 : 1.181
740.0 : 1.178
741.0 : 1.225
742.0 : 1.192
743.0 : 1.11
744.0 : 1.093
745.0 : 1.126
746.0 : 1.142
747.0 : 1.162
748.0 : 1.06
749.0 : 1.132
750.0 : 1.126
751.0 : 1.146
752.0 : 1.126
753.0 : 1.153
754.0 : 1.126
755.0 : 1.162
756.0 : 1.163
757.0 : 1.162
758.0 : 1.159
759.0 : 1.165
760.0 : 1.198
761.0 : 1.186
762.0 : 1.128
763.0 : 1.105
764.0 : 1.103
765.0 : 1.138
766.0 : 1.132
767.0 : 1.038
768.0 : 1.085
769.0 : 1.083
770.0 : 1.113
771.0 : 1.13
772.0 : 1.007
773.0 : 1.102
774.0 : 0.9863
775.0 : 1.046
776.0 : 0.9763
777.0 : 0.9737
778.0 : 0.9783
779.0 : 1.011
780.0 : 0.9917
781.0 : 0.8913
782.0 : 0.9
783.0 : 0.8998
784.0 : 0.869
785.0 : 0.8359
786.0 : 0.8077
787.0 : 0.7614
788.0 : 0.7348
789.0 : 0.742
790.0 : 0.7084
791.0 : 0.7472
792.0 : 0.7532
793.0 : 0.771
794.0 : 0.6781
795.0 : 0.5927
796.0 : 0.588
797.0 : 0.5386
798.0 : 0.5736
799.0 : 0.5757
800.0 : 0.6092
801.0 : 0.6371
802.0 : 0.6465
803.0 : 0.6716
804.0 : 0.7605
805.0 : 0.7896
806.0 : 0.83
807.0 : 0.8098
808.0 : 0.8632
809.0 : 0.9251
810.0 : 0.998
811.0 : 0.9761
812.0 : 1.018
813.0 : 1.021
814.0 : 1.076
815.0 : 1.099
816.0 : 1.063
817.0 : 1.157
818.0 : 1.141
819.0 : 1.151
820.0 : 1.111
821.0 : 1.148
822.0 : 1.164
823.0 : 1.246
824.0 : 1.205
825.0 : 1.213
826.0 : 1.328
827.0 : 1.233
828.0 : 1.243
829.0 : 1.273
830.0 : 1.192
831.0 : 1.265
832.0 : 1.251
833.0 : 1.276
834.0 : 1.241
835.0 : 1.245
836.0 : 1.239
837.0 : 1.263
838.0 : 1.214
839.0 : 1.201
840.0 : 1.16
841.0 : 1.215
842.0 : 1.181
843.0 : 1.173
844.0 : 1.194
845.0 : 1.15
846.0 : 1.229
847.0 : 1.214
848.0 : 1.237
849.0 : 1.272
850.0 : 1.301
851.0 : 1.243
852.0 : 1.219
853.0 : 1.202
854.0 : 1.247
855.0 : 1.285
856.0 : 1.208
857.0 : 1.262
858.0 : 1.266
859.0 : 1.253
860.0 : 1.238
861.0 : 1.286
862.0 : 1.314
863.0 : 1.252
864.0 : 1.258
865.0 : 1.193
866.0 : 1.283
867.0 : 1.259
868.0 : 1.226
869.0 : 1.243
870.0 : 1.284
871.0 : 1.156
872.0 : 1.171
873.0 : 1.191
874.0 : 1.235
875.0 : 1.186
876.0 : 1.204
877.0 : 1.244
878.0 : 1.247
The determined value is 4.6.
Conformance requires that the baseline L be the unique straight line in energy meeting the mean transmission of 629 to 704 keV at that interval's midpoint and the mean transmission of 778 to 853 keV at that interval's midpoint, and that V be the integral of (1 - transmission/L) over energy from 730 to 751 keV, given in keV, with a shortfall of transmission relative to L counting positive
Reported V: -2.2 keV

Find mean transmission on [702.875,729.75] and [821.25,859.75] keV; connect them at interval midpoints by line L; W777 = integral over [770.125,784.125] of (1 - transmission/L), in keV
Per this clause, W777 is 2.3 keV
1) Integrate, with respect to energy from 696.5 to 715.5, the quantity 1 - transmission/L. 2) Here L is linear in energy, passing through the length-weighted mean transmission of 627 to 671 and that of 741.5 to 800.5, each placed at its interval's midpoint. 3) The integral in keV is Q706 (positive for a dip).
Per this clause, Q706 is -3.0 keV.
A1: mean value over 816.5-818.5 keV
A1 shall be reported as 1.15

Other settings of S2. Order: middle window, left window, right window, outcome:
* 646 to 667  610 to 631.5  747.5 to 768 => -1.85 keV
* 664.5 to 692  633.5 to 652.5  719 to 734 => -0.24 keV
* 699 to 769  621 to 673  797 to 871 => -4.60 keV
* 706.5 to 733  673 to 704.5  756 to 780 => -0.67 keV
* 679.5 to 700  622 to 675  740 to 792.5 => -1.87 keV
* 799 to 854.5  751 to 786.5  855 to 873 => 3.28 keV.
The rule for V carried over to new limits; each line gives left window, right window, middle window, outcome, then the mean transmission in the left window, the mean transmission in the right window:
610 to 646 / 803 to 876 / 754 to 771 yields -0.4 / 0.993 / 1.17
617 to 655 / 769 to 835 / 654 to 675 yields -2.3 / 1.01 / 0.956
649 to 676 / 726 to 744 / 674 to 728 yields 0.1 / 1.11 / 1.18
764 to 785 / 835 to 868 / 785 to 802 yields 6.2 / 1.02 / 1.23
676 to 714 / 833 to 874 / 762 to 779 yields 1.8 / 1.15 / 1.23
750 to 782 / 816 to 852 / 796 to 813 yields 5.8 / 1.09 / 1.21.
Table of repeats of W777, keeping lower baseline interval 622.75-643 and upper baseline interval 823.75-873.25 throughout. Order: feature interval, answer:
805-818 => 2.2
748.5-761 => -0.5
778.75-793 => 4.0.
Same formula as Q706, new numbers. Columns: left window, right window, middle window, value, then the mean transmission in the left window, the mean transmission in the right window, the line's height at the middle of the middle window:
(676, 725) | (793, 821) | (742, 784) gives -4.9 keV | 1.14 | 0.852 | 0.971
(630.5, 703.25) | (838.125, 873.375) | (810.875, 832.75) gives 0.7 keV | 1.1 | 1.23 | 1.21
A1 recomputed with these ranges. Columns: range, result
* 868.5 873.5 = 1.21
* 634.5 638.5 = 1.05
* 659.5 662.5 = 1.11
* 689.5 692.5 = 1.12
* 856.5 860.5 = 1.25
